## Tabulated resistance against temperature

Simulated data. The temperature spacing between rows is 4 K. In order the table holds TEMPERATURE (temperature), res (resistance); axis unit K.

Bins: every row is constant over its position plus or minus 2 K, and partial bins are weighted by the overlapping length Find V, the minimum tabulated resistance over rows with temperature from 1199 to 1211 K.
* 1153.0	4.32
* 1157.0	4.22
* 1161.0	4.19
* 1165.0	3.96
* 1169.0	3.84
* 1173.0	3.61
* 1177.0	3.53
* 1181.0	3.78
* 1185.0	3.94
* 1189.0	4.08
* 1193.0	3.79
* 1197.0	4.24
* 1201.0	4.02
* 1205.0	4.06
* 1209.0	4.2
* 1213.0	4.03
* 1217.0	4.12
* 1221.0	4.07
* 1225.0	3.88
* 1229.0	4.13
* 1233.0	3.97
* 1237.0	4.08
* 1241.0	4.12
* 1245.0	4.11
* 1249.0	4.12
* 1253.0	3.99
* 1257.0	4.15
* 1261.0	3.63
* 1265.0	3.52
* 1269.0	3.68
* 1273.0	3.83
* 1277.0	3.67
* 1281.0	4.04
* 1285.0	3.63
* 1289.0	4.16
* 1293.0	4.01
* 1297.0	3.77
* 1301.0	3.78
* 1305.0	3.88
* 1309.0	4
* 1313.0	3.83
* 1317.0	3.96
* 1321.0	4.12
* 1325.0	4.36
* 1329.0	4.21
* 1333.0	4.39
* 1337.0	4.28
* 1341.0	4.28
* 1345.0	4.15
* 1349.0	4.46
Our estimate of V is 4.02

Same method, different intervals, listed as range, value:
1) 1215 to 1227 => 3.88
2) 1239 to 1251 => 4.11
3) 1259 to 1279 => 3.52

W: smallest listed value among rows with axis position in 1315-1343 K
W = 3.96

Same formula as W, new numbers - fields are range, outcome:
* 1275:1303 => 3.63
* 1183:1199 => 3.79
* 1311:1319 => 3.83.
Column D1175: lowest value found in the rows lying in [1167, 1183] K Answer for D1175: 3.53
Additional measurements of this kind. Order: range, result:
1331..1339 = 4.28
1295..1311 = 3.77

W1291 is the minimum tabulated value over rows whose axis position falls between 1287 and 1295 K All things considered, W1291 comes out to 4.01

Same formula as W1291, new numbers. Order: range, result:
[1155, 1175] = 3.61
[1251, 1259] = 3.99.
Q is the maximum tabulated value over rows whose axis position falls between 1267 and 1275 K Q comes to 3.83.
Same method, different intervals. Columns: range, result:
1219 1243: 4.13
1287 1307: 4.16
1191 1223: 4.24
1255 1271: 4.15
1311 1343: 4.39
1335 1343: 4.28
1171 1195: 4.08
